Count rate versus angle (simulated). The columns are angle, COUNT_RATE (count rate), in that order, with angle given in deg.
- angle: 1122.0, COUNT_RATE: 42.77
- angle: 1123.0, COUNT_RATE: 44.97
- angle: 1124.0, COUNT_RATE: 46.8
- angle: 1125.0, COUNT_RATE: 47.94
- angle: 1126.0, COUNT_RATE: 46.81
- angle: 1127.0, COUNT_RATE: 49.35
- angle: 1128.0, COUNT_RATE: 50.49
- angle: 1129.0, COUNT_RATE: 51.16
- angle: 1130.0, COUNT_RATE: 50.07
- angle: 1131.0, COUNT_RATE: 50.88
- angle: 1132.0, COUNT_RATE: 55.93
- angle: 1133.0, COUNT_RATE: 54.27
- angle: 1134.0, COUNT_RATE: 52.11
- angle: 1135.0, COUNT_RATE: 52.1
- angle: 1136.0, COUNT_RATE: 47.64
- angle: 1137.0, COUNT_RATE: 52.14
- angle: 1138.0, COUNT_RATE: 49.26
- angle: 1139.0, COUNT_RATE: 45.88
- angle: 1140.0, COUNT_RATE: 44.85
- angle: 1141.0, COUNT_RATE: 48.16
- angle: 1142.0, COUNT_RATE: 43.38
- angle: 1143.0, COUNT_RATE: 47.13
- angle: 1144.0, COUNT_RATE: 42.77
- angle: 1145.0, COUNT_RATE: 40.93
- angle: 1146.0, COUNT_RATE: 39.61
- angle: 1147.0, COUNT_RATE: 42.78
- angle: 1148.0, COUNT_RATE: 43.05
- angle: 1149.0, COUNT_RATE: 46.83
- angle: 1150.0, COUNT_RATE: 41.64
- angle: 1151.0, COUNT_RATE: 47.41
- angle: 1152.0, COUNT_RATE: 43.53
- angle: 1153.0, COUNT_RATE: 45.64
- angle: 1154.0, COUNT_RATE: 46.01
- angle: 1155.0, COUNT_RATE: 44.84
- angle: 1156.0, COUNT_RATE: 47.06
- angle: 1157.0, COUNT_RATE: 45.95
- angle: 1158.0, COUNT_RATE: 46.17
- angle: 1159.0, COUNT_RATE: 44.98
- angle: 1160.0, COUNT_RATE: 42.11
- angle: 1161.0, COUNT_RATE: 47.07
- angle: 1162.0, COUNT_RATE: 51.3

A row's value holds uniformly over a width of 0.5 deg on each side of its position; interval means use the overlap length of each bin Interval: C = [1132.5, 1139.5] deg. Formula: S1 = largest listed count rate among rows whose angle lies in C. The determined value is 54.27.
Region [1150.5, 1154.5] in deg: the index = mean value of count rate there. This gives 45.6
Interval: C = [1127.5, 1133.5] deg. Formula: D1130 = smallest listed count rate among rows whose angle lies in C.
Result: 50.07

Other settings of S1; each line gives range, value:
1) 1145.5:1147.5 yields 42.78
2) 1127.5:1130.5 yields 51.16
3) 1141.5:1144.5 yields 47.13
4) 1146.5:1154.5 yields 47.41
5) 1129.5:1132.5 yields 55.93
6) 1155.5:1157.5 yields 47.06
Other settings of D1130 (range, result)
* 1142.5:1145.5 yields 40.93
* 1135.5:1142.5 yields 43.38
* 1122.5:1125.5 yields 44.97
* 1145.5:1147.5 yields 39.61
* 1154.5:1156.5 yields 44.84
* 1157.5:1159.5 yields 44.98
